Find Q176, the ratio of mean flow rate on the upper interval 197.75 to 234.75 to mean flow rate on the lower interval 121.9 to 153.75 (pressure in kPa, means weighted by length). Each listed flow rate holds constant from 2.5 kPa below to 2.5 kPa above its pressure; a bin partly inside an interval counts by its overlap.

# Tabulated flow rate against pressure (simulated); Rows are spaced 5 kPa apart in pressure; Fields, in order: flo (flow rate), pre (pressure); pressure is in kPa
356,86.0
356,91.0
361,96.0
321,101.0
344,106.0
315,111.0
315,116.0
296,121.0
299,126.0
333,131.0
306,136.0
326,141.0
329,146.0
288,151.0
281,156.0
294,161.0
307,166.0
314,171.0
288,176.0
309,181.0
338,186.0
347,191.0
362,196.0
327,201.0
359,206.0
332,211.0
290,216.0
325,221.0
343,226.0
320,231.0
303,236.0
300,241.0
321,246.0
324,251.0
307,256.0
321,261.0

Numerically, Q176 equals 1.05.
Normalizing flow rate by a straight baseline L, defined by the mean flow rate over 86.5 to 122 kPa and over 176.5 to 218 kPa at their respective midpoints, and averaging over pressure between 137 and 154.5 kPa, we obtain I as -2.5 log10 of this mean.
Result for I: 0.069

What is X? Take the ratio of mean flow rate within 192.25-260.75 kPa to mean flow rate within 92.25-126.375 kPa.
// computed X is 1.00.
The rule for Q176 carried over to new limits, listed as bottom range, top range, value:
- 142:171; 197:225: 1.09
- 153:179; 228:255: 1.06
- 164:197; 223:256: 0.99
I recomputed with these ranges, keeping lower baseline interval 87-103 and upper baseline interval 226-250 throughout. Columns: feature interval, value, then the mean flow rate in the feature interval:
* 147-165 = 0.14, 293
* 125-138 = 0.08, 314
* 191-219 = -0.04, 335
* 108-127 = 0.12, 308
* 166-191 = 0.05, 315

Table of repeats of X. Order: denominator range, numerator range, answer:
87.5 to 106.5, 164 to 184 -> 0.88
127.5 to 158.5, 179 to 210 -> 1.10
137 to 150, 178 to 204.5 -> 1.05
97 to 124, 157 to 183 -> 0.94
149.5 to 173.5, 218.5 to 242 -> 1.07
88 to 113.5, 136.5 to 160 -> 0.90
